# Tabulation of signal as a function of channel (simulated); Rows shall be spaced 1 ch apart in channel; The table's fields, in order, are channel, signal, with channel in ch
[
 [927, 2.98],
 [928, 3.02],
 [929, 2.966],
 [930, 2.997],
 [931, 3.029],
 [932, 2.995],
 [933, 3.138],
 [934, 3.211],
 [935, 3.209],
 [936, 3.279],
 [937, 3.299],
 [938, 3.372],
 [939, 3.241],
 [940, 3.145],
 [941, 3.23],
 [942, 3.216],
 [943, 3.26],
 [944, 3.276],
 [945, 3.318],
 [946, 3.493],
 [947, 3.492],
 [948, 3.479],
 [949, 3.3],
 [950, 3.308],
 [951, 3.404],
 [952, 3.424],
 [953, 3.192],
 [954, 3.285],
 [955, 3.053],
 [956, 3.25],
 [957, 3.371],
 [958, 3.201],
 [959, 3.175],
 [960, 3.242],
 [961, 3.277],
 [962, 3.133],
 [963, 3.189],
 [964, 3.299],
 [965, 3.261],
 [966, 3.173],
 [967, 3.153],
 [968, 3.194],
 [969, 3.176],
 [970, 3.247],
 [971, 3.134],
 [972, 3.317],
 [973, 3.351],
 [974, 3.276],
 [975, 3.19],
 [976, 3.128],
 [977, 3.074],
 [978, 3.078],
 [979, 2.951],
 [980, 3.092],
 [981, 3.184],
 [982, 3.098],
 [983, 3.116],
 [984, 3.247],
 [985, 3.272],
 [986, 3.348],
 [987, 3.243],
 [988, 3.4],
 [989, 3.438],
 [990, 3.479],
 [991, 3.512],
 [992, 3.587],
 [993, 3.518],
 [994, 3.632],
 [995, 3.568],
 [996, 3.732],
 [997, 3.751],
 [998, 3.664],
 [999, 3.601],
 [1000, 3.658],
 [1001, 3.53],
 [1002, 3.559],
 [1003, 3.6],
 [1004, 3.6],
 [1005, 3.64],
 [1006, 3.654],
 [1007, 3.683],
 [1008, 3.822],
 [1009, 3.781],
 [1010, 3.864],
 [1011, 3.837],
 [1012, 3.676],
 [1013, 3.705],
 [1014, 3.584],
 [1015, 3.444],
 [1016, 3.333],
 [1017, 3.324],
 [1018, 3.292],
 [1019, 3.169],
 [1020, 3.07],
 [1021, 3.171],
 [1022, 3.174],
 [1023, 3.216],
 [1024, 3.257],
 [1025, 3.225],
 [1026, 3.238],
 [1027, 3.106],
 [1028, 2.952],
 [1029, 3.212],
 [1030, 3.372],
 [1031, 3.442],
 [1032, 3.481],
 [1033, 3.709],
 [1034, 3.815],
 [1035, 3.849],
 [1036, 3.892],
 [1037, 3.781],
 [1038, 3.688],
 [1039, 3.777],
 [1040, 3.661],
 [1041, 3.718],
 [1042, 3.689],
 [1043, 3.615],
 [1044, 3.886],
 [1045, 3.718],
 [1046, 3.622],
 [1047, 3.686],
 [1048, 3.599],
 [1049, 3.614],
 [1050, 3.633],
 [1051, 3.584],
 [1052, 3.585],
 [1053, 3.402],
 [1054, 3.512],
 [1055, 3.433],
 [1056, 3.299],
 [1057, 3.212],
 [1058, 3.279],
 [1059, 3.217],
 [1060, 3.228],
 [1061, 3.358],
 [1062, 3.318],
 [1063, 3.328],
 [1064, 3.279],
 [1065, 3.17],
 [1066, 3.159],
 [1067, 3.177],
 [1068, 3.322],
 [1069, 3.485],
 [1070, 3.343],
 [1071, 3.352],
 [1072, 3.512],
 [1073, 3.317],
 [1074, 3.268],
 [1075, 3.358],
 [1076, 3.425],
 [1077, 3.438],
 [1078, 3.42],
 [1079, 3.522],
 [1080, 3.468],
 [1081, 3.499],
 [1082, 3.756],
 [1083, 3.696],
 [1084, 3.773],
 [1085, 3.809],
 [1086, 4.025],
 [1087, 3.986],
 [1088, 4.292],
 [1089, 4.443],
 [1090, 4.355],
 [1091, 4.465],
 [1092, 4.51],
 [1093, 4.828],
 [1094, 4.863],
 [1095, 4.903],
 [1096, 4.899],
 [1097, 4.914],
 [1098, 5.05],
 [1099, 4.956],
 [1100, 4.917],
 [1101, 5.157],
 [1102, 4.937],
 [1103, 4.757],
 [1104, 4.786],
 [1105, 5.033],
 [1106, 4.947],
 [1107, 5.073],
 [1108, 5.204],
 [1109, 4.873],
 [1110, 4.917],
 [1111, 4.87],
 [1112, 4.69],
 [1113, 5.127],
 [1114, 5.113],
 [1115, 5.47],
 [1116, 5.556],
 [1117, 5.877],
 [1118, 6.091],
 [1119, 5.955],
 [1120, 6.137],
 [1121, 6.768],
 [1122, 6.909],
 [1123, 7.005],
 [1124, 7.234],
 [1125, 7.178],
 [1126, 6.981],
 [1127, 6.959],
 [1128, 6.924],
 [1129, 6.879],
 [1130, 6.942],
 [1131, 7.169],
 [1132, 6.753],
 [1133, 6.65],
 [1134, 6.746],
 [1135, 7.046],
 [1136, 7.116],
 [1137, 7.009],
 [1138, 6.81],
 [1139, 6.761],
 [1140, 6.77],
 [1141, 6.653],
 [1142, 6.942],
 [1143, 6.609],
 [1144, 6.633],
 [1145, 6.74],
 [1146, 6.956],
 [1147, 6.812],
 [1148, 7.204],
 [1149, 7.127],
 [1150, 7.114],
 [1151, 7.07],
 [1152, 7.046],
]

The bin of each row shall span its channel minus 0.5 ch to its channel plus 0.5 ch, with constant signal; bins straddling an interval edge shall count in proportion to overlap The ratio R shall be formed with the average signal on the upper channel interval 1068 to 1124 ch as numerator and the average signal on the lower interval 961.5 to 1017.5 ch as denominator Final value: 1.4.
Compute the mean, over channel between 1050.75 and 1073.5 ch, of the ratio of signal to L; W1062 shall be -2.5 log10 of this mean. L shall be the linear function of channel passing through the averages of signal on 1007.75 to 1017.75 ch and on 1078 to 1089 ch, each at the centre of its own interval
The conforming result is 0.12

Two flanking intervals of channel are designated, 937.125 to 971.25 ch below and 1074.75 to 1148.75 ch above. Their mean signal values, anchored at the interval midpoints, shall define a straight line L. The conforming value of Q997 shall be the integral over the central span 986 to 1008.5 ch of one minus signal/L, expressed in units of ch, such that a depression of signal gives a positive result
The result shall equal 1.7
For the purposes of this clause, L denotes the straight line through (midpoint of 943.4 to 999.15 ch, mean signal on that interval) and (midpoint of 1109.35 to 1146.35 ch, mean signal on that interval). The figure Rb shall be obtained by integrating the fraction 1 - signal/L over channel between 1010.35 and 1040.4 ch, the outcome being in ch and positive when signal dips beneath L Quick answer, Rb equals 6.44 ch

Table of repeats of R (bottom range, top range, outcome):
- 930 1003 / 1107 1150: 1.95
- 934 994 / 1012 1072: 1.05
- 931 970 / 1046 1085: 1.05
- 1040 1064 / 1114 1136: 1.89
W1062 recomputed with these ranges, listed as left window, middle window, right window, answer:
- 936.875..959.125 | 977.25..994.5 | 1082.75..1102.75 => 0.10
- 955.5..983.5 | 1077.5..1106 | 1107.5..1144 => 0.28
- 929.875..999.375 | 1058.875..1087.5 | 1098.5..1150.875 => 0.46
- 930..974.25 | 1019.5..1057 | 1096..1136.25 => 0.30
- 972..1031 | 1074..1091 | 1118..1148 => 0.41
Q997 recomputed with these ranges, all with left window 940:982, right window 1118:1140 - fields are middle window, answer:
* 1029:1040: 2.6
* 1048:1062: 4.9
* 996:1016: 2.6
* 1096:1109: 2.7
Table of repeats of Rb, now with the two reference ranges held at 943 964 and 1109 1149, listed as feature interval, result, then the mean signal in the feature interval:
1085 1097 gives 2.68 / 4.49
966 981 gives 1.98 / 3.17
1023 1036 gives 3.54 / 3.4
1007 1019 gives 2.13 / 3.59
